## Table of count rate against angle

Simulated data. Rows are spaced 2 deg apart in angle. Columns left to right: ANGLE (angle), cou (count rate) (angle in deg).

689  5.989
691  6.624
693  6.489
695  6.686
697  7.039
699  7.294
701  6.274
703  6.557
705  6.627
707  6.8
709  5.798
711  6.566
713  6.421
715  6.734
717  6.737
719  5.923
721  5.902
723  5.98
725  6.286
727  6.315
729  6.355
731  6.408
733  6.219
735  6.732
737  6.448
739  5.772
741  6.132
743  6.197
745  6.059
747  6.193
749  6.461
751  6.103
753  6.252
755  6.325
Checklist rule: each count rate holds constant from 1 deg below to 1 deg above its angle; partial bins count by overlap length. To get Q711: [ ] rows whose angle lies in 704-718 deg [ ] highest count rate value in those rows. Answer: 6.8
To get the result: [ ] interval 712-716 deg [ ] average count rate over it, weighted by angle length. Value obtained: 6.58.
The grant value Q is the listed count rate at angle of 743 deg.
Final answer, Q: 6.197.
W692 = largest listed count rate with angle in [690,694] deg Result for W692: 6.624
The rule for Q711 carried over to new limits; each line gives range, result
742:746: 6.197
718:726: 6.286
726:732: 6.408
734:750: 6.732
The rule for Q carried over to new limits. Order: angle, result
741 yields 6.132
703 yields 6.557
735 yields 6.732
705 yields 6.627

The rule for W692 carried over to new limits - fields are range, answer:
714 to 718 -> 6.737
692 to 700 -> 7.294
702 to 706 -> 6.627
